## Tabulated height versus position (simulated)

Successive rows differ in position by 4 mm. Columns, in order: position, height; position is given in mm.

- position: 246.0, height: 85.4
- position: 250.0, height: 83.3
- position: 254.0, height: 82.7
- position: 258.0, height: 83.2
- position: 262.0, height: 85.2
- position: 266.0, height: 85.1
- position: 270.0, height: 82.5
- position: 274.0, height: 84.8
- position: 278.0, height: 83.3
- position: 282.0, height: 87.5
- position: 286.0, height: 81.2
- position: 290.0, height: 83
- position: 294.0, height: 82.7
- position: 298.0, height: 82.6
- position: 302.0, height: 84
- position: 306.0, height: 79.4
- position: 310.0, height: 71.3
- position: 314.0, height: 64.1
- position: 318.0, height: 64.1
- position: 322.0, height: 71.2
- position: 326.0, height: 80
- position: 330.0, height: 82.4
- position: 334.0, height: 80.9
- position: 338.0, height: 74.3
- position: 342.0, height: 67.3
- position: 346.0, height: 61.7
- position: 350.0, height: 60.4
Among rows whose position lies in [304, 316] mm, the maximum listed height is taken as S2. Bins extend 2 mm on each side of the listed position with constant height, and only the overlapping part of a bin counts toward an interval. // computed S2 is 79.4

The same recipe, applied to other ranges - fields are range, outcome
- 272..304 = 87.5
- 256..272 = 85.2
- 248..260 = 83.3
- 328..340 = 82.4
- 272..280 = 84.8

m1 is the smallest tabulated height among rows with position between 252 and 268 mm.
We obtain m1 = 82.7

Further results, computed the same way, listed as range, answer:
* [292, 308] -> 79.4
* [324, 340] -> 74.3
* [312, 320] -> 64.1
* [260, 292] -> 81.2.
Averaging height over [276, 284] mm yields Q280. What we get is 85.4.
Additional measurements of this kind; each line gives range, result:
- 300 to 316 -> 74.7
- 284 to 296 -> 82.3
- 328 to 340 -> 79.2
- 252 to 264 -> 83.7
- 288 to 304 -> 83.1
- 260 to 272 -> 84.3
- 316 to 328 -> 71.8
